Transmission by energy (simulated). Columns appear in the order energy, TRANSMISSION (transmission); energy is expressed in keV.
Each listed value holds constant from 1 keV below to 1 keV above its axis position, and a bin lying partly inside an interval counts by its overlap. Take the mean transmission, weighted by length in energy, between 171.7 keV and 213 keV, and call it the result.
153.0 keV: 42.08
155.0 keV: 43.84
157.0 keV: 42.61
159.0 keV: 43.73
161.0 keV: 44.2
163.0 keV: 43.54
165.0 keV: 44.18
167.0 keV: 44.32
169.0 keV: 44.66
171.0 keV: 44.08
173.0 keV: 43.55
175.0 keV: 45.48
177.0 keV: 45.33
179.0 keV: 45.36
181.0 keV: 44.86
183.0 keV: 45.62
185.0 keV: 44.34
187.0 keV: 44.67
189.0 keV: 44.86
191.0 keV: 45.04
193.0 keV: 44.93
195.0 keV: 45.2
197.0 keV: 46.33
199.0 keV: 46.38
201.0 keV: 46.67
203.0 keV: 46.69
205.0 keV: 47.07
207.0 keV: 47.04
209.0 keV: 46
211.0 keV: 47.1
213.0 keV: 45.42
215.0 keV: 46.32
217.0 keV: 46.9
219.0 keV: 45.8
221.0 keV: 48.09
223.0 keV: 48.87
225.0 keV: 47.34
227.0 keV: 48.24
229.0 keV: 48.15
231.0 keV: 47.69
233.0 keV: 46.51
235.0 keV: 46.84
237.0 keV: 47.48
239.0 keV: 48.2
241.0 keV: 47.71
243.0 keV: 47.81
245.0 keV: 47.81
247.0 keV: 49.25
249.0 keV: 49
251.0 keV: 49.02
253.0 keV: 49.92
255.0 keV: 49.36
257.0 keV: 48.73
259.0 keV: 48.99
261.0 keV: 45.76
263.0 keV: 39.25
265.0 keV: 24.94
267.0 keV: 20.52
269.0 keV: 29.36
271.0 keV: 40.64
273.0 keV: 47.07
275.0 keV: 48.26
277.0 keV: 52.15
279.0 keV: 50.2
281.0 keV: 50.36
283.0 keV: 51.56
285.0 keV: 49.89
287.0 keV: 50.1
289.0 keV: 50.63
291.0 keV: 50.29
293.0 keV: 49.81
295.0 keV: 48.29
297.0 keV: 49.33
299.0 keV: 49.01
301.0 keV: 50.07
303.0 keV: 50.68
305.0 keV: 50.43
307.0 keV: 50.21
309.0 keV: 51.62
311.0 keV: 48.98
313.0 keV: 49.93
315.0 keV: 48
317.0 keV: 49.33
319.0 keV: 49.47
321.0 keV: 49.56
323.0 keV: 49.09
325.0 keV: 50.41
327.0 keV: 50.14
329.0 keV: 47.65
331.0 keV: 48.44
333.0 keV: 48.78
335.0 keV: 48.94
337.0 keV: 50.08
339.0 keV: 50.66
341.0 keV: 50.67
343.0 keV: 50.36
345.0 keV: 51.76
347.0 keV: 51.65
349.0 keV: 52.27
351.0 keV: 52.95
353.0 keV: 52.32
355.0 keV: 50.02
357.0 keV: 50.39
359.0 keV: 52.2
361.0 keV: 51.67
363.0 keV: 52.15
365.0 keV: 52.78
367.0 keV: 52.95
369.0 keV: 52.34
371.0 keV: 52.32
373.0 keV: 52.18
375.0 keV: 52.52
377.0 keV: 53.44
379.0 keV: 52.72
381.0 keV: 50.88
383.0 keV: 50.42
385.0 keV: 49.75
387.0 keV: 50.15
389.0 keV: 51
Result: 45.6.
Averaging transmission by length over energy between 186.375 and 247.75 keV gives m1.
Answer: 46.9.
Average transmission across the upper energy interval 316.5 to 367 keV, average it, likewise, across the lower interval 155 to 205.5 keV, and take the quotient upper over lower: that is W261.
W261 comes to 1.1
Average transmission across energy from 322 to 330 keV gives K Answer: 49.3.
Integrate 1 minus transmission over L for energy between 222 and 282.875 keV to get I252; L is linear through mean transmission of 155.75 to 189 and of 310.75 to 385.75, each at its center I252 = 2.2 keV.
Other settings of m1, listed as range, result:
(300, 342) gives 49.7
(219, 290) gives 46.2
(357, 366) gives 52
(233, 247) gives 47.7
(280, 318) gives 49.9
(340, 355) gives 51.6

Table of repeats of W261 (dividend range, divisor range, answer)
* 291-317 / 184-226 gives 1.07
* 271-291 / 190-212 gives 1.07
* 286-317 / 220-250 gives 1.04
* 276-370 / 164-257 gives 1.08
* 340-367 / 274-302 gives 1.03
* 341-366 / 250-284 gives 1.18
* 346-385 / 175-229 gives 1.12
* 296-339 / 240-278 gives 1.13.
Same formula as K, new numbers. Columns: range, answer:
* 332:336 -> 48.9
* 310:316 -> 49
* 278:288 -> 50.4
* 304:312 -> 50.3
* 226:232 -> 48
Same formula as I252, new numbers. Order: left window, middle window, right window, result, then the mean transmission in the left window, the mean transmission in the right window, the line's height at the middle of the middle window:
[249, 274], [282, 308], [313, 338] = -2.6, 41.4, 49.2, 45.5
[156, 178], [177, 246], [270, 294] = -0.6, 44.2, 49.2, 46.1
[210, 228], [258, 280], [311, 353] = 3.5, 47.1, 50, 48.4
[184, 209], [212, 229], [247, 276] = -1.0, 45.8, 42.4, 44.5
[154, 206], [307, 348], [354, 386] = 0.4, 44.9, 51.8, 50.3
